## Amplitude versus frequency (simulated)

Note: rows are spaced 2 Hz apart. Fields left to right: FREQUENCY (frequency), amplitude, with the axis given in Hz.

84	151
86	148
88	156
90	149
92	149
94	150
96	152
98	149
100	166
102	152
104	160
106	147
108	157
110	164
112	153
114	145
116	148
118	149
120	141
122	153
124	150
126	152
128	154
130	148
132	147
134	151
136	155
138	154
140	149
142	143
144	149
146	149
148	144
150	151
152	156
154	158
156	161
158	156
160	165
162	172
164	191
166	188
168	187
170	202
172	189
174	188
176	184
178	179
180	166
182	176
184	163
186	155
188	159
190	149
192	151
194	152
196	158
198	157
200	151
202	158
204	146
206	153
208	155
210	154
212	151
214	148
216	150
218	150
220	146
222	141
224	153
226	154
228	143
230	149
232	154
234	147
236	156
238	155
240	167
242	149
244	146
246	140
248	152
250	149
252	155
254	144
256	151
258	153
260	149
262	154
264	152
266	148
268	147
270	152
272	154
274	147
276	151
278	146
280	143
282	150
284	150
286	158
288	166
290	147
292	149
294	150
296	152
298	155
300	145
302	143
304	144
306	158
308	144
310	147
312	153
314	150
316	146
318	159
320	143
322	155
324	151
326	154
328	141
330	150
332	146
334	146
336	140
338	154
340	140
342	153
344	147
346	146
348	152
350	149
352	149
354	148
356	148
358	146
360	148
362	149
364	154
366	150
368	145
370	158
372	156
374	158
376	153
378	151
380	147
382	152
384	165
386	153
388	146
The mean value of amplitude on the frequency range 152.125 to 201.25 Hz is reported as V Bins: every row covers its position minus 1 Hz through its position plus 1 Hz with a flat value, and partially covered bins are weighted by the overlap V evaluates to 169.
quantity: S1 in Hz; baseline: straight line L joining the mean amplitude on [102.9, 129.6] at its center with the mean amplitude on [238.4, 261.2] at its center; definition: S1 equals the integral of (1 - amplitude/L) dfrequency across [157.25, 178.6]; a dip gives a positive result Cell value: -4.4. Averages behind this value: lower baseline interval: 152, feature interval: 182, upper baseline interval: 151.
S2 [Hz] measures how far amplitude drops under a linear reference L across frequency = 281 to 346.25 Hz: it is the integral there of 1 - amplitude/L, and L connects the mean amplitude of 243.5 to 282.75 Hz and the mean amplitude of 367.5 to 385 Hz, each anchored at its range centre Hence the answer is 0.81 Hz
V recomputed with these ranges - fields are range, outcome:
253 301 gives 151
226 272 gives 151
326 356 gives 147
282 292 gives 154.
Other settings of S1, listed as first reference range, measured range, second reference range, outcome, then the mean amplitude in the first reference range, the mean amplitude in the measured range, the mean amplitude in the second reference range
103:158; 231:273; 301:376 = -0.27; 151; 151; 149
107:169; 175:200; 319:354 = -1.27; 156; 162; 148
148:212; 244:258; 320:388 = 0.90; 165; 149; 150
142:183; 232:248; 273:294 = 0.60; 170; 152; 151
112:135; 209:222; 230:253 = 0.17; 149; 149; 152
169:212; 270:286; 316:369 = 0.57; 164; 150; 149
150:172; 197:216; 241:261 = 1.00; 173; 152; 149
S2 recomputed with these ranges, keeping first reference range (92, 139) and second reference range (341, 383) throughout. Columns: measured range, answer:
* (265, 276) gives 0.09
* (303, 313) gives 0.10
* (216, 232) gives 0.30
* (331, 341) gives 0.36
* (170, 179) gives -2.09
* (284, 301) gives -0.19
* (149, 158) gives -0.28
